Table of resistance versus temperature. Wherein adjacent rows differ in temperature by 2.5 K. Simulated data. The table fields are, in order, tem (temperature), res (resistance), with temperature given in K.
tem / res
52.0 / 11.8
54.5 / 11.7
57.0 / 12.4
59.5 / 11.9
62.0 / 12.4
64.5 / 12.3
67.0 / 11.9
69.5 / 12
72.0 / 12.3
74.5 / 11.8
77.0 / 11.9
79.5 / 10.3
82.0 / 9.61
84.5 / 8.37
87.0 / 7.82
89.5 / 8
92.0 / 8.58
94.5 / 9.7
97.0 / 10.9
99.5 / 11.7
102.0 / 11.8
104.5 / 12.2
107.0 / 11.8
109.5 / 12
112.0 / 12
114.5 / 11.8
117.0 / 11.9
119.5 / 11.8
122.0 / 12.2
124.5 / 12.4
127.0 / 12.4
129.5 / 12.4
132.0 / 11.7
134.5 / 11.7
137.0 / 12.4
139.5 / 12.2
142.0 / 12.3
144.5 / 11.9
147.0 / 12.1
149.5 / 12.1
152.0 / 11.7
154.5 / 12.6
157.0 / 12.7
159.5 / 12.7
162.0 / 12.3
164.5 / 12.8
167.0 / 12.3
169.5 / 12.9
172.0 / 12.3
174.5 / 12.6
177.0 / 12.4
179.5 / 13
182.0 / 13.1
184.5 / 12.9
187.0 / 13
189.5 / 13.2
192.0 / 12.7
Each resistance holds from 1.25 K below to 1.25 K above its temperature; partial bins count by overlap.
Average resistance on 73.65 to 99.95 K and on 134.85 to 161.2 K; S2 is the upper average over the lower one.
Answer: 1.3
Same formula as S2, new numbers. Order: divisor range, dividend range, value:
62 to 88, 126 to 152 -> 1.11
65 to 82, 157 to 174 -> 1.09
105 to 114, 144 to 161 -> 1.03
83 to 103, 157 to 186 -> 1.32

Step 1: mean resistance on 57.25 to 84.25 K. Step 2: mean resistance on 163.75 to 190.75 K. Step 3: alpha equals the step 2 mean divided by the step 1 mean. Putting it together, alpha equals 1.11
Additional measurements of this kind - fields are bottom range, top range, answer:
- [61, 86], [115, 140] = 1.08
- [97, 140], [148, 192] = 1.05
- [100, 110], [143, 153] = 1.00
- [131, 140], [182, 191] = 1.09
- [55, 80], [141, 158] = 1.02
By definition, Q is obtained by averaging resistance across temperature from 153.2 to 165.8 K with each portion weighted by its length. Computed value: 12.6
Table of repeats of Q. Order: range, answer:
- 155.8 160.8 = 12.7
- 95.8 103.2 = 11.5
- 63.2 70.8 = 12.1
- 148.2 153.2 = 11.9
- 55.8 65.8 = 12.2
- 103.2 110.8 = 12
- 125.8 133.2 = 12.2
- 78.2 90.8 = 8.83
